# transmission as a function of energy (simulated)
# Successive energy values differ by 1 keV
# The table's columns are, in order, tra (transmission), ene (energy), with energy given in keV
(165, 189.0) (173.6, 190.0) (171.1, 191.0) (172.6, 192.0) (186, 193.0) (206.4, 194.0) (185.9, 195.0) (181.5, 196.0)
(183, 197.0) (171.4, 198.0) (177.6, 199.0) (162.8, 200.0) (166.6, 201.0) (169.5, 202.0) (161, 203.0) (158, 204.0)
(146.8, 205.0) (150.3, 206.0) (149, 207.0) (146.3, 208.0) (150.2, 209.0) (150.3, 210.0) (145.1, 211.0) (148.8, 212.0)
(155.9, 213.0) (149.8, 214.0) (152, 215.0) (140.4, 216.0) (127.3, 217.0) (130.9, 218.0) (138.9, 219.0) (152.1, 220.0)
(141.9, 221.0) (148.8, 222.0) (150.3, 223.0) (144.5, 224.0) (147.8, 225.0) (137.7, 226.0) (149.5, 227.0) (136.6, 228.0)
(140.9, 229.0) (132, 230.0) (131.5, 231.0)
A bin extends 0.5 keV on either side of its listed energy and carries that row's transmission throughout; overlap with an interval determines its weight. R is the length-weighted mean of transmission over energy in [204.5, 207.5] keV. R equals 149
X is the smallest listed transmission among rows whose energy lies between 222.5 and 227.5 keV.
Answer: 137.7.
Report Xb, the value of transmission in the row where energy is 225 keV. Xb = 147.8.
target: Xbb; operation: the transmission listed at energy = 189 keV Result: 165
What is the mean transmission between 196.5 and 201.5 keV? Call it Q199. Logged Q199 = 172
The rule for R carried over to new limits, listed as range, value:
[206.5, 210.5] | 149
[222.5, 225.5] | 148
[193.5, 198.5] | 186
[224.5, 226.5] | 143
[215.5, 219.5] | 134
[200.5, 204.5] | 164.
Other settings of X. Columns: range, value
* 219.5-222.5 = 141.9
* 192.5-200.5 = 162.8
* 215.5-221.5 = 127.3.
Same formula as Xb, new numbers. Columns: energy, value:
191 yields 171.1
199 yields 177.6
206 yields 150.3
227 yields 149.5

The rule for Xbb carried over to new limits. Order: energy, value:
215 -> 152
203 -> 161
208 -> 146.3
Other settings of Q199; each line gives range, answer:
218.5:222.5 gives 145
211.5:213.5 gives 152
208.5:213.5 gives 150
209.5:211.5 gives 148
